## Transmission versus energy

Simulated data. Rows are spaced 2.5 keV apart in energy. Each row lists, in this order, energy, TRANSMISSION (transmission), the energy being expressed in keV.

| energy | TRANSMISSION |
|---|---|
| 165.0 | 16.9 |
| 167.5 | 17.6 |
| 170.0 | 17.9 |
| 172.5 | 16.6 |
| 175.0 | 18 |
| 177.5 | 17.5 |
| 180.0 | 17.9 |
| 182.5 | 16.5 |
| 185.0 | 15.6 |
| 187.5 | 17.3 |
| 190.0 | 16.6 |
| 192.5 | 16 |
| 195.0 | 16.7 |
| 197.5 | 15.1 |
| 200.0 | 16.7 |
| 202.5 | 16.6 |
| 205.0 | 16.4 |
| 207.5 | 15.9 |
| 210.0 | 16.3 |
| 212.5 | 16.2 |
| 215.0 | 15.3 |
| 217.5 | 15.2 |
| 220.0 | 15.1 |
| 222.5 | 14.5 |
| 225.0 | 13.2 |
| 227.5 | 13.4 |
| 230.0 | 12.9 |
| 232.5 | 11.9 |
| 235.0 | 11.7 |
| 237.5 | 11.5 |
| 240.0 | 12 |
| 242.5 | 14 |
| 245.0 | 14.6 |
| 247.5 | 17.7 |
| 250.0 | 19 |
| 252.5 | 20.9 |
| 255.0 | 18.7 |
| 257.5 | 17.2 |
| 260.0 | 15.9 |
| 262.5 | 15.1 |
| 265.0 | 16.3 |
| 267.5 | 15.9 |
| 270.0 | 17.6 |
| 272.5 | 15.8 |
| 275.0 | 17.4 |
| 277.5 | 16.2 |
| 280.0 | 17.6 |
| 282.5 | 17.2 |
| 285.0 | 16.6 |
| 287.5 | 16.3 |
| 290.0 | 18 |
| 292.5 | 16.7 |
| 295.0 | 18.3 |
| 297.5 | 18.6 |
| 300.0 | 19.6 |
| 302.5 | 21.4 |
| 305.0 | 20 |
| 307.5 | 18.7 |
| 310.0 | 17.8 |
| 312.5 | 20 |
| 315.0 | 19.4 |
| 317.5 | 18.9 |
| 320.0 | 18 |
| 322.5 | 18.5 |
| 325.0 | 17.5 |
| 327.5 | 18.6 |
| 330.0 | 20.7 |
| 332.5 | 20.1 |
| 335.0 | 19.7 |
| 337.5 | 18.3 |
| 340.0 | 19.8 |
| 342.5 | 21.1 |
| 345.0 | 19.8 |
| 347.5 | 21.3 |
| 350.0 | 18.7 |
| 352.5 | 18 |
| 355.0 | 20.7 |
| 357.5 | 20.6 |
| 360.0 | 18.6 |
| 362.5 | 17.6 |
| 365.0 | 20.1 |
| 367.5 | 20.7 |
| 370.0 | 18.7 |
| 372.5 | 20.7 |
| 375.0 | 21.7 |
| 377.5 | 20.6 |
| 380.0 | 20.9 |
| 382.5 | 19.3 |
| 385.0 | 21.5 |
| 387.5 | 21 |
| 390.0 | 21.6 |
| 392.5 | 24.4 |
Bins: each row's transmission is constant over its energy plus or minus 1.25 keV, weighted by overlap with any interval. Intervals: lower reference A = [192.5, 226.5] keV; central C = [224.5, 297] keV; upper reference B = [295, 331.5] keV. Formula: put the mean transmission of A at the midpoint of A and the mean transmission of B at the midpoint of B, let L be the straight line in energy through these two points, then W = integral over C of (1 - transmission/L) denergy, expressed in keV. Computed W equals 6.17 keV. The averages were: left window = 15.6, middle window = 15.9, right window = 19.1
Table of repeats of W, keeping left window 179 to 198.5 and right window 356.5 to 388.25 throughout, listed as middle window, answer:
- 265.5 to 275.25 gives 0.82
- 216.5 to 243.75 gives 6.43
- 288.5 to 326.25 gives 0.18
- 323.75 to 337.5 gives 0.05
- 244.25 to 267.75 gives 0.75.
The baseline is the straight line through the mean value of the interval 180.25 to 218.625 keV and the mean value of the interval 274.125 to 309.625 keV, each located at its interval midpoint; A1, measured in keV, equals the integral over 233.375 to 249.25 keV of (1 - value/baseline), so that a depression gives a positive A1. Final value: 3.1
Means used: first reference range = 16.2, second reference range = 18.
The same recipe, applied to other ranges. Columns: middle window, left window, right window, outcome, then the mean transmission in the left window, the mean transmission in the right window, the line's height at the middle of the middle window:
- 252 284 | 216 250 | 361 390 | -3.2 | 13.9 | 20.3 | 15.5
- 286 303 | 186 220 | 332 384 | 0.1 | 16.1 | 19.9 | 18.3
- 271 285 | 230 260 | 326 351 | 0.0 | 15.3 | 19.8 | 16.9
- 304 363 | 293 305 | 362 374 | 0.8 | 19.4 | 19.7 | 19.5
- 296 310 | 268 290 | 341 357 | -1.2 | 16.9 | 20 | 17.9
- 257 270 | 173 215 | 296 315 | 1.5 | 16.5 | 19.4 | 18.3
